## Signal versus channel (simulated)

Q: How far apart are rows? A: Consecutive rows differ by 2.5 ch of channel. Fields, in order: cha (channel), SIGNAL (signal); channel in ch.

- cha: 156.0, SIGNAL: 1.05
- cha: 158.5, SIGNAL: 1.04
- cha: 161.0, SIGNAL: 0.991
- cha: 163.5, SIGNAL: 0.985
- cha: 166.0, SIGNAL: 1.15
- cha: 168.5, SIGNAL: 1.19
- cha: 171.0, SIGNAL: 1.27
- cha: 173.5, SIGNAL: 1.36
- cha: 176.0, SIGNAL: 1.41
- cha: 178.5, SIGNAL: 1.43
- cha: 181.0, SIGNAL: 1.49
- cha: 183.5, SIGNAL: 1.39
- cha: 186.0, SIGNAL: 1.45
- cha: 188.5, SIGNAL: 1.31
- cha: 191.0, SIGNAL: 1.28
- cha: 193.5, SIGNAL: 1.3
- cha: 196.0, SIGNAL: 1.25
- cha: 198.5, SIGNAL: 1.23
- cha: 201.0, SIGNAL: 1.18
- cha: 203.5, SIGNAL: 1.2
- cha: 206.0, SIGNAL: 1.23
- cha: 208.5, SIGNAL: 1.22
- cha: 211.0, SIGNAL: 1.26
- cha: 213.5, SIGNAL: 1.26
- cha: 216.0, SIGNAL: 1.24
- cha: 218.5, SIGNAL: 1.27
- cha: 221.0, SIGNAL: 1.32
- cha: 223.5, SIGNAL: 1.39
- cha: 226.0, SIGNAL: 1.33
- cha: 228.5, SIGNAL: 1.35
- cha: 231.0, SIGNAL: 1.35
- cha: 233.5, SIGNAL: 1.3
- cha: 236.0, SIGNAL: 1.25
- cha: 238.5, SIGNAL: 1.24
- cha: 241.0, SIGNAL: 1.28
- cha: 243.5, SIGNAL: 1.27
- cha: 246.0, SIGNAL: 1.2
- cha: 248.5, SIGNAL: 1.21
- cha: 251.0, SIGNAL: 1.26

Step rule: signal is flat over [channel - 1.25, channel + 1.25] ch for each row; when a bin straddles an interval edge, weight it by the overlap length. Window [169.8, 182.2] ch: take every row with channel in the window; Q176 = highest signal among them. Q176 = 1.49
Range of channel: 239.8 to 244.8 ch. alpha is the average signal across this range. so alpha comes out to 1.27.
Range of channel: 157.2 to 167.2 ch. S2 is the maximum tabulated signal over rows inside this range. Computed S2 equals 1.15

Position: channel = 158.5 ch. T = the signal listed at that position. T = 1.04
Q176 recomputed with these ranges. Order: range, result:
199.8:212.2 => 1.26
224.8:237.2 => 1.35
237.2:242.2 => 1.28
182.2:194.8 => 1.45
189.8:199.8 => 1.3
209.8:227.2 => 1.39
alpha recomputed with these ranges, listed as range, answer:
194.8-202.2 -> 1.22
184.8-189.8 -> 1.38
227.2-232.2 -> 1.35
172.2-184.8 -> 1.42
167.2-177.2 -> 1.31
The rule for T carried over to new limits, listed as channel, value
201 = 1.18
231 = 1.35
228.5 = 1.35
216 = 1.24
